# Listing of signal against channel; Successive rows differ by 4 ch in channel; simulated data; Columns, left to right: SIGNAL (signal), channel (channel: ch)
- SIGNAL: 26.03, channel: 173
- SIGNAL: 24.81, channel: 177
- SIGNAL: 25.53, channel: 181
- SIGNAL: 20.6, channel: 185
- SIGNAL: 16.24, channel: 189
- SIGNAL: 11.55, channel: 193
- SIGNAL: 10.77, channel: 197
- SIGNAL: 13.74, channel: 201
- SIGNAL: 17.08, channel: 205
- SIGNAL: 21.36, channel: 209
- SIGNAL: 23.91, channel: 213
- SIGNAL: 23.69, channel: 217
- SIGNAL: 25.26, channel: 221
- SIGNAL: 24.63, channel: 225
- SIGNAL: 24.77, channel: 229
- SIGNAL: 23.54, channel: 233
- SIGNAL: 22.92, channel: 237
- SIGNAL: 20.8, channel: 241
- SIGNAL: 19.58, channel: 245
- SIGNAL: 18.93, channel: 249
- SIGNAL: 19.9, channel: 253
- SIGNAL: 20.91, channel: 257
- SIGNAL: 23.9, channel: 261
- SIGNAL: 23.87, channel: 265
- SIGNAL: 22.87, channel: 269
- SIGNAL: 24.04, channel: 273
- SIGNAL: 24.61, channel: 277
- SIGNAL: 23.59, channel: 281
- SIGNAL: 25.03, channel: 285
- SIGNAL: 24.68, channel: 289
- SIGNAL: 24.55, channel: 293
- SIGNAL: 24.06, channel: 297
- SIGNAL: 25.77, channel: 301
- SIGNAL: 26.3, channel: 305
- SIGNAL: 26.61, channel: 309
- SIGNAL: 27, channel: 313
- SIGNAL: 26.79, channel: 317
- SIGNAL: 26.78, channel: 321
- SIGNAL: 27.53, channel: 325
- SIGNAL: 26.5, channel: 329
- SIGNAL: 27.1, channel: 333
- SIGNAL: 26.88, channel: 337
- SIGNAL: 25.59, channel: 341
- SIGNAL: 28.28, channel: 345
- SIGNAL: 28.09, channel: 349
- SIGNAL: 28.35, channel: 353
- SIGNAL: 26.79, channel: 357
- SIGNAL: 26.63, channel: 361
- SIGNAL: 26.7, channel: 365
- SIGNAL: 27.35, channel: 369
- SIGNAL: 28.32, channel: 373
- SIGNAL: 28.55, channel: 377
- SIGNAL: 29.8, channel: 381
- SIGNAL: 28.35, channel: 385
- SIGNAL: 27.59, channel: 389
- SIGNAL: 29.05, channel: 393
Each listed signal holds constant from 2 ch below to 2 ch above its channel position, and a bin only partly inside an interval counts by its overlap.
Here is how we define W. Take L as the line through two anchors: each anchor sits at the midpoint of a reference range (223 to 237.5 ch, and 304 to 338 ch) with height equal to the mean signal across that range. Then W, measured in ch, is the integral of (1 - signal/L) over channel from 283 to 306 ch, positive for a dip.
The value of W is 0.9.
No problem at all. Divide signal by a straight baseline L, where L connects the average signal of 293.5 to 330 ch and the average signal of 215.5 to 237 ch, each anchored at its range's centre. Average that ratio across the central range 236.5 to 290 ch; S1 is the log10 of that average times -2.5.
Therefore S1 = 0.12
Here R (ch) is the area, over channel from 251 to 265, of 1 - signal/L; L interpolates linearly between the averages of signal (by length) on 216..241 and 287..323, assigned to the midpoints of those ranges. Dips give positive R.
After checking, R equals 1.56 ch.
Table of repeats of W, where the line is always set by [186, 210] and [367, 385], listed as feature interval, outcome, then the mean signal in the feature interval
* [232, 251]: -2.8 ch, 21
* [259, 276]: -2.8 ch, 23.7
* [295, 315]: -2.4 ch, 25.9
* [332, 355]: -1.2 ch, 27.4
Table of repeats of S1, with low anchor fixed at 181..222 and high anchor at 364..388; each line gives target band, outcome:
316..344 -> -0.05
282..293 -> -0.06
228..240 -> -0.15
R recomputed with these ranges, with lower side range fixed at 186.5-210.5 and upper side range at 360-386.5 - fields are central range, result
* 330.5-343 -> -0.6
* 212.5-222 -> -4.5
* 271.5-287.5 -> -2.5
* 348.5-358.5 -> -0.5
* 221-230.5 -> -4.3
